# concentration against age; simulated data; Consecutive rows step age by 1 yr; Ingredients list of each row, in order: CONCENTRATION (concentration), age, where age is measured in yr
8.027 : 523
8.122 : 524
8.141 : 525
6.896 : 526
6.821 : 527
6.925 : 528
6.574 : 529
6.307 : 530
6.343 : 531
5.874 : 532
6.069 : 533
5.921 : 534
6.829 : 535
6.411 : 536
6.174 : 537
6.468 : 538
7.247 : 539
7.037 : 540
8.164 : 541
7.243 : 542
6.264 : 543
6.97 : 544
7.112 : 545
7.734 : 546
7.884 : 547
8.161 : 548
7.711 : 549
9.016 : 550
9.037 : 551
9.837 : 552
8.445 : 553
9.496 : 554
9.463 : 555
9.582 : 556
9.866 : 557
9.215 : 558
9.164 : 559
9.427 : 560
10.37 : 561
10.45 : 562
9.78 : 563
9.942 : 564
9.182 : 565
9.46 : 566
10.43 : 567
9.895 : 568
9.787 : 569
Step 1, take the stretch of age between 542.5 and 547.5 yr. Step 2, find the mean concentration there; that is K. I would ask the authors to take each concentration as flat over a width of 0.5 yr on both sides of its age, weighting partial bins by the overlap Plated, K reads 7.19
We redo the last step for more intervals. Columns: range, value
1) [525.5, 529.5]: 6.8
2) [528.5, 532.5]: 6.27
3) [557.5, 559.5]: 9.19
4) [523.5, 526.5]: 7.72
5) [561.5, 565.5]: 9.84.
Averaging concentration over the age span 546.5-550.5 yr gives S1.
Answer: 8.19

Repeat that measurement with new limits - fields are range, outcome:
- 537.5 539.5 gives 6.86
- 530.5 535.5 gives 6.21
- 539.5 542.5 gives 7.48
